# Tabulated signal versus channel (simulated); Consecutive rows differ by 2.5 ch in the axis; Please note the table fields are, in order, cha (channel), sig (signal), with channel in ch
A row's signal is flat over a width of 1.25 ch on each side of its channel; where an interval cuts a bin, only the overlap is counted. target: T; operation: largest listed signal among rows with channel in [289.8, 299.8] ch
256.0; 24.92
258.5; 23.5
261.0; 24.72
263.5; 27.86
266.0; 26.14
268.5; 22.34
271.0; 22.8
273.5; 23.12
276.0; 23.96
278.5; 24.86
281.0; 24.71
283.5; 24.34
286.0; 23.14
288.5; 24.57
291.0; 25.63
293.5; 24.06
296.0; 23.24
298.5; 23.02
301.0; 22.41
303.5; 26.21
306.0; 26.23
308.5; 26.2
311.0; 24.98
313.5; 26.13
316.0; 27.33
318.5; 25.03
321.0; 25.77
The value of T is 25.63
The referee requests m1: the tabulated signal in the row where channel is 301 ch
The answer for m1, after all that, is 22.41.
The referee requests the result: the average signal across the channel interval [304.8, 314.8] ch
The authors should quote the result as 25.9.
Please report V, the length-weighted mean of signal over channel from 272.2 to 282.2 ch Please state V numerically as 24.2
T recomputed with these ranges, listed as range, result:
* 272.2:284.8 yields 24.86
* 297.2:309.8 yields 26.23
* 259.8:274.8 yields 27.86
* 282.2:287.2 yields 24.34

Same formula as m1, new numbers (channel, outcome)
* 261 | 24.72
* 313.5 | 26.13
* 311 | 24.98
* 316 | 27.33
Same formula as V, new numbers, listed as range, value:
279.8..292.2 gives 24.5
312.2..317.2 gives 26.7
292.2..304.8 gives 23.8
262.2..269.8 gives 25.4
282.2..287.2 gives 23.8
